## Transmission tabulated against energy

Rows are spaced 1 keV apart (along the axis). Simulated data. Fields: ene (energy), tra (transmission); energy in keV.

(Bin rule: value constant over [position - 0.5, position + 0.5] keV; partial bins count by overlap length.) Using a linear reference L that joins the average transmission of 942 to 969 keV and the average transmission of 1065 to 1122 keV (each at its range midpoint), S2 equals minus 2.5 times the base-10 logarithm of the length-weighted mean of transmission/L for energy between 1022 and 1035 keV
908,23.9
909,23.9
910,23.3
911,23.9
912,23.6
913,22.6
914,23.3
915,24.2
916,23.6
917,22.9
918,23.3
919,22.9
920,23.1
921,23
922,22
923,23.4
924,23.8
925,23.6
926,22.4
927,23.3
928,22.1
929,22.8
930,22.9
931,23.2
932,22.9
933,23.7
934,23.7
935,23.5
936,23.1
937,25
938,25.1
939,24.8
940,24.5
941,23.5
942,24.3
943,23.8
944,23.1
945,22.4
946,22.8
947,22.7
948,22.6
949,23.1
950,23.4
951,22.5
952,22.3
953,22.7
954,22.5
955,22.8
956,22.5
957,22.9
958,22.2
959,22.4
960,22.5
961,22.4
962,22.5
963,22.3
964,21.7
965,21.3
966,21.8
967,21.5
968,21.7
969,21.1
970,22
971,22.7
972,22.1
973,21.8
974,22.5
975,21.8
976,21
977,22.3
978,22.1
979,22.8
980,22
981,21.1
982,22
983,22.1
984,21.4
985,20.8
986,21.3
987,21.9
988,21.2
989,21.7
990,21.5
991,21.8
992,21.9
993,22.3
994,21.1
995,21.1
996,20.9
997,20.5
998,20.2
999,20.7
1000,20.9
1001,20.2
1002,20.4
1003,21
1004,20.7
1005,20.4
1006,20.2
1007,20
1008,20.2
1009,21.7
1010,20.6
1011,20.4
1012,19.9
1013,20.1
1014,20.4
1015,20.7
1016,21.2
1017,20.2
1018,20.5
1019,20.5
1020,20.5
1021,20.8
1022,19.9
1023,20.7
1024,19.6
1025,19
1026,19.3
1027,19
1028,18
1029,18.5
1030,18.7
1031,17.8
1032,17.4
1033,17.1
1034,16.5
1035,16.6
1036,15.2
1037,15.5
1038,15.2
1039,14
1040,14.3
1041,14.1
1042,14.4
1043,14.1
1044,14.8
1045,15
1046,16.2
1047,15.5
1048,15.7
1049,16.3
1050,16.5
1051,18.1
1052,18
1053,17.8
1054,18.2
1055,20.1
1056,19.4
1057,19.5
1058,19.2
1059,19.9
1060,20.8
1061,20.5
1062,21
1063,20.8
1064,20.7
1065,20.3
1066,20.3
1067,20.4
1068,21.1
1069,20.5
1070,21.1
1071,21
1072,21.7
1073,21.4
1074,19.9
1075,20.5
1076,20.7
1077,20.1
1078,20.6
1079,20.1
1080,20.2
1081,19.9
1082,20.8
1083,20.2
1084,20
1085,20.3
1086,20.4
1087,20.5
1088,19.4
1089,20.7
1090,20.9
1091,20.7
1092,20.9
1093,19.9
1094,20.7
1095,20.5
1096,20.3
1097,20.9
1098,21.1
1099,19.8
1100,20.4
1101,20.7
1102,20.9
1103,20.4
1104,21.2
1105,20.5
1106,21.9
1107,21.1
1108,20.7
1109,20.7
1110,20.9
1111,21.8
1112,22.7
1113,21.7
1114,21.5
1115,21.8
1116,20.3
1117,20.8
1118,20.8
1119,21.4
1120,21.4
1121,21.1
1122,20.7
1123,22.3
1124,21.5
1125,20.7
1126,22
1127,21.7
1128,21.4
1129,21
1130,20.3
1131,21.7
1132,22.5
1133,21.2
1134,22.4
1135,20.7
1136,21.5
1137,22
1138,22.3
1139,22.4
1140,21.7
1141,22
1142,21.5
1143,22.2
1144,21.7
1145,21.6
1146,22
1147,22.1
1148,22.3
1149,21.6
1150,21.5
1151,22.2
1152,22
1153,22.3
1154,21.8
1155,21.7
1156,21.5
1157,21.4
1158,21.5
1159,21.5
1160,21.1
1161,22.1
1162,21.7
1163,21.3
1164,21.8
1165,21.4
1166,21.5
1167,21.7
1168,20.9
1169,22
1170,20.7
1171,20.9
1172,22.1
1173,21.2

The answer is 0.17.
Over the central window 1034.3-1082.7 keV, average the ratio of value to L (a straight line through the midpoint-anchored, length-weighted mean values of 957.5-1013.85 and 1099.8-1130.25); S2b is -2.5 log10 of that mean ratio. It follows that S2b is 0.15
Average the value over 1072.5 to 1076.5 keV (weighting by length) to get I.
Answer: 20.6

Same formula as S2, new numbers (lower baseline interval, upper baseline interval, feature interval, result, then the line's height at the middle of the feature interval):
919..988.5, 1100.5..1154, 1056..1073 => 0.07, 21.9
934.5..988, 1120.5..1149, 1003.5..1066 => 0.19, 22.1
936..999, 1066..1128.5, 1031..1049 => 0.36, 21.5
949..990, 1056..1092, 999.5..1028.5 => 0.06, 21.4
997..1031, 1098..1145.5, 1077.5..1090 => 0.03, 20.9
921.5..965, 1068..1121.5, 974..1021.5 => 0.06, 22.2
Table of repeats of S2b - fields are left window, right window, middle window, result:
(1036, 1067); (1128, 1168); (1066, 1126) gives -0.07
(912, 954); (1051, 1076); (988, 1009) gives 0.04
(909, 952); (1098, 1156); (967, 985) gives 0.05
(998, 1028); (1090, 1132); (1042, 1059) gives 0.20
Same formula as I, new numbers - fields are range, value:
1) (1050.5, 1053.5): 18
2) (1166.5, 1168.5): 21.3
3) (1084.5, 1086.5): 20.4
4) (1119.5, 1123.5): 21.4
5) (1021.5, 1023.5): 20.3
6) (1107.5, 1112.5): 21.4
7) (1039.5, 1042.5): 14.3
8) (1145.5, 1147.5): 22.1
